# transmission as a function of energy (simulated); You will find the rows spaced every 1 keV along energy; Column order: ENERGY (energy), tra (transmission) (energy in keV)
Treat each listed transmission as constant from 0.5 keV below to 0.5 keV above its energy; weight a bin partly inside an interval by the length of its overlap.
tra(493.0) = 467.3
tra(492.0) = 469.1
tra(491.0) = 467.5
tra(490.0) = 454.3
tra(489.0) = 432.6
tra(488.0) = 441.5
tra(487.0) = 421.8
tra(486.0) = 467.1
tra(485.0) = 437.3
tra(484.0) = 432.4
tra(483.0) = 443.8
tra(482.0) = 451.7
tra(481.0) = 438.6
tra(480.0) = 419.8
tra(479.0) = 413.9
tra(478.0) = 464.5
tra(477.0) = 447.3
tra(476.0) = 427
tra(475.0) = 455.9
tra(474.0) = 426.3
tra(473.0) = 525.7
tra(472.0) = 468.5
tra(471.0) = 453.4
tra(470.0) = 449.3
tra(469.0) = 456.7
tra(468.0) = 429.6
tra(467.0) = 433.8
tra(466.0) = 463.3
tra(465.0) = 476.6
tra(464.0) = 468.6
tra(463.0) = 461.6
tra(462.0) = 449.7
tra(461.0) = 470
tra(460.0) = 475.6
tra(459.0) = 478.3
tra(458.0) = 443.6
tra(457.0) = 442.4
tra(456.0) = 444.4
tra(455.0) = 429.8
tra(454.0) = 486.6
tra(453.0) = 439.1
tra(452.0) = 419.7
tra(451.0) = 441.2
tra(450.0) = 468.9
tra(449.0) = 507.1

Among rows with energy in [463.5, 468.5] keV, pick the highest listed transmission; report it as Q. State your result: 476.6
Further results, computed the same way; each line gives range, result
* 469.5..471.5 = 453.4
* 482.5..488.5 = 467.1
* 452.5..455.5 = 486.6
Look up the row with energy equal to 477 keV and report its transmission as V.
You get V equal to 447.3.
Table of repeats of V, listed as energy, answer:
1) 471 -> 453.4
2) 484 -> 432.4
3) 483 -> 443.8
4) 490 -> 454.3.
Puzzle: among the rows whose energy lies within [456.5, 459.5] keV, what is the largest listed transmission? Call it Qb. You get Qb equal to 478.3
